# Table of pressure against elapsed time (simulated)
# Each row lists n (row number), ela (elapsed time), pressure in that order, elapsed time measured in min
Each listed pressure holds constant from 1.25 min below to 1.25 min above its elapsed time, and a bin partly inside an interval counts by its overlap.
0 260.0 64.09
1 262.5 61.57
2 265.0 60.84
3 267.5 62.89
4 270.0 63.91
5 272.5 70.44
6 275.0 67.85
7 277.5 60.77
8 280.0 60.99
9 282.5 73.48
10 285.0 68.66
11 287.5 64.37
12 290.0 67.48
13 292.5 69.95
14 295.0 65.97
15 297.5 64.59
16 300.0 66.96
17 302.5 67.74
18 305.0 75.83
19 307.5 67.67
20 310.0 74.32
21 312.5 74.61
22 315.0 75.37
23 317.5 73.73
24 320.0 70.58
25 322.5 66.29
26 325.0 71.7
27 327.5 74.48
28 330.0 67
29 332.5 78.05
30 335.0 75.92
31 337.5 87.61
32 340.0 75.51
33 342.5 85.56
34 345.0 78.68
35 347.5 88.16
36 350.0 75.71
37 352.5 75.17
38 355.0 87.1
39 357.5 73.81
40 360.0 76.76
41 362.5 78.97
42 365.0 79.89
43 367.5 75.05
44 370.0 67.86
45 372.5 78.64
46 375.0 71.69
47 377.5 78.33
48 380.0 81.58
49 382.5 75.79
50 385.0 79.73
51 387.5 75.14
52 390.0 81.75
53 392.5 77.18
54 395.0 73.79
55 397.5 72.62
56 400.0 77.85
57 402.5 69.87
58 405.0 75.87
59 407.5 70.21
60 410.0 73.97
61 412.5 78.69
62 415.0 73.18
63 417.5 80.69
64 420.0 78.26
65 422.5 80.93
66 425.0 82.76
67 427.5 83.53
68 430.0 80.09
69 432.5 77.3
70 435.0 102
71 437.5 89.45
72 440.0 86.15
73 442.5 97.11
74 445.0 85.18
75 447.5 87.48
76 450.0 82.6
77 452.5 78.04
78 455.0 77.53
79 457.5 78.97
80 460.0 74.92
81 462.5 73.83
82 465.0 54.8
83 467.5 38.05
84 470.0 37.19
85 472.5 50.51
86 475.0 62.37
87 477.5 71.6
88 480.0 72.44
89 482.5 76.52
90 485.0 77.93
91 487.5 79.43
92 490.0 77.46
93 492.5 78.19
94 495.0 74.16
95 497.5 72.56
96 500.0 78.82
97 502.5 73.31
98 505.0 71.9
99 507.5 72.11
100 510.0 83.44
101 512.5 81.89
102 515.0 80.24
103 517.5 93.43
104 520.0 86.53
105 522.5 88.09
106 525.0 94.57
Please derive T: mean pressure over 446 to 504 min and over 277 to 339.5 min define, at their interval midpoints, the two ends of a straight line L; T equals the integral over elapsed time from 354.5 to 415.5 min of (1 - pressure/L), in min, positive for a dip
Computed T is -4.6 min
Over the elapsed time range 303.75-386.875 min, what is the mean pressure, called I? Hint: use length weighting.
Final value 76.3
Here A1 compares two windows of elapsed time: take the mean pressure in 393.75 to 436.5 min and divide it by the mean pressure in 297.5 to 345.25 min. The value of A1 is 1.06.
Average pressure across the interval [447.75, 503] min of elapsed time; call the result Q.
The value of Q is 70.3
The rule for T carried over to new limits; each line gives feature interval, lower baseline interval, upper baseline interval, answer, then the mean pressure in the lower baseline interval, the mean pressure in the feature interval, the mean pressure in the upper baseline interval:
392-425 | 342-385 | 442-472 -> -0.54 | 78.1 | 75.9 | 71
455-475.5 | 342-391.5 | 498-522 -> 5.08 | 78.2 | 59.8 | 80.2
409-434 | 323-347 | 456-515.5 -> -2.02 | 77.2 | 79.2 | 70.4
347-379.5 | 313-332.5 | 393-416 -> -1.94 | 71.9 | 77.3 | 74.1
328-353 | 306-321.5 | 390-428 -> -1.67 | 72.7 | 78.7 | 76.7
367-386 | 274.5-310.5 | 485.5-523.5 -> -1.00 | 67.6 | 76.1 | 79.4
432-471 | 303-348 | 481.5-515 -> -0.05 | 75.3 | 76.5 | 76.9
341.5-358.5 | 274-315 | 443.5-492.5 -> -2.82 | 68.4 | 80.6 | 70.7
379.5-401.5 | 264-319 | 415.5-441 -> 0.66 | 68.2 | 77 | 83.8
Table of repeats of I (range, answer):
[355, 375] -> 76.3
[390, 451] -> 80.7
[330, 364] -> 79.3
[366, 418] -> 75.6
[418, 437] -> 83.7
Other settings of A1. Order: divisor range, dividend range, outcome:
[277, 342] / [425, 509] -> 1.06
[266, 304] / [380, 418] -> 1.14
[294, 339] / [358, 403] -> 1.06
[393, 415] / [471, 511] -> 0.98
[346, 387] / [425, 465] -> 1.06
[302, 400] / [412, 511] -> 1.00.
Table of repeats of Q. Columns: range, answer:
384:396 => 77.5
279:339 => 71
